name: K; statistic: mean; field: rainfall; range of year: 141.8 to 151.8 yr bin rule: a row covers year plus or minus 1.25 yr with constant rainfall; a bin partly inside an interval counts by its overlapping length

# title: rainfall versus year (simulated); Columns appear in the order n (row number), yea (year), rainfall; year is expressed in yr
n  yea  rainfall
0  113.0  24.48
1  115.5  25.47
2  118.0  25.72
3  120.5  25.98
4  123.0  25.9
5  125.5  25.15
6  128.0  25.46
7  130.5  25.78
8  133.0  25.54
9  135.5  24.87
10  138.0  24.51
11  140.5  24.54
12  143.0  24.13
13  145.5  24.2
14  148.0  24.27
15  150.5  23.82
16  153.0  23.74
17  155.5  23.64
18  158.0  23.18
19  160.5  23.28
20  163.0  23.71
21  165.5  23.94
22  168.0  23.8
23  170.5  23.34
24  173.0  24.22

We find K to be 24.1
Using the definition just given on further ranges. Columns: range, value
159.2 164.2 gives 23.5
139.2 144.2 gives 24.3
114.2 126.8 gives 25.6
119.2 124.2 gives 25.9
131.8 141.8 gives 24.9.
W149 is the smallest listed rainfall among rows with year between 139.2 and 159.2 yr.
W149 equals 23.18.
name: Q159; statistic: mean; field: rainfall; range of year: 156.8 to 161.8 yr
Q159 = 23.2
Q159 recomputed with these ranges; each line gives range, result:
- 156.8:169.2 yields 23.6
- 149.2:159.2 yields 23.6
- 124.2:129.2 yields 25.3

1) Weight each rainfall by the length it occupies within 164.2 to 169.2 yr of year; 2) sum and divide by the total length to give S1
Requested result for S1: 23.9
